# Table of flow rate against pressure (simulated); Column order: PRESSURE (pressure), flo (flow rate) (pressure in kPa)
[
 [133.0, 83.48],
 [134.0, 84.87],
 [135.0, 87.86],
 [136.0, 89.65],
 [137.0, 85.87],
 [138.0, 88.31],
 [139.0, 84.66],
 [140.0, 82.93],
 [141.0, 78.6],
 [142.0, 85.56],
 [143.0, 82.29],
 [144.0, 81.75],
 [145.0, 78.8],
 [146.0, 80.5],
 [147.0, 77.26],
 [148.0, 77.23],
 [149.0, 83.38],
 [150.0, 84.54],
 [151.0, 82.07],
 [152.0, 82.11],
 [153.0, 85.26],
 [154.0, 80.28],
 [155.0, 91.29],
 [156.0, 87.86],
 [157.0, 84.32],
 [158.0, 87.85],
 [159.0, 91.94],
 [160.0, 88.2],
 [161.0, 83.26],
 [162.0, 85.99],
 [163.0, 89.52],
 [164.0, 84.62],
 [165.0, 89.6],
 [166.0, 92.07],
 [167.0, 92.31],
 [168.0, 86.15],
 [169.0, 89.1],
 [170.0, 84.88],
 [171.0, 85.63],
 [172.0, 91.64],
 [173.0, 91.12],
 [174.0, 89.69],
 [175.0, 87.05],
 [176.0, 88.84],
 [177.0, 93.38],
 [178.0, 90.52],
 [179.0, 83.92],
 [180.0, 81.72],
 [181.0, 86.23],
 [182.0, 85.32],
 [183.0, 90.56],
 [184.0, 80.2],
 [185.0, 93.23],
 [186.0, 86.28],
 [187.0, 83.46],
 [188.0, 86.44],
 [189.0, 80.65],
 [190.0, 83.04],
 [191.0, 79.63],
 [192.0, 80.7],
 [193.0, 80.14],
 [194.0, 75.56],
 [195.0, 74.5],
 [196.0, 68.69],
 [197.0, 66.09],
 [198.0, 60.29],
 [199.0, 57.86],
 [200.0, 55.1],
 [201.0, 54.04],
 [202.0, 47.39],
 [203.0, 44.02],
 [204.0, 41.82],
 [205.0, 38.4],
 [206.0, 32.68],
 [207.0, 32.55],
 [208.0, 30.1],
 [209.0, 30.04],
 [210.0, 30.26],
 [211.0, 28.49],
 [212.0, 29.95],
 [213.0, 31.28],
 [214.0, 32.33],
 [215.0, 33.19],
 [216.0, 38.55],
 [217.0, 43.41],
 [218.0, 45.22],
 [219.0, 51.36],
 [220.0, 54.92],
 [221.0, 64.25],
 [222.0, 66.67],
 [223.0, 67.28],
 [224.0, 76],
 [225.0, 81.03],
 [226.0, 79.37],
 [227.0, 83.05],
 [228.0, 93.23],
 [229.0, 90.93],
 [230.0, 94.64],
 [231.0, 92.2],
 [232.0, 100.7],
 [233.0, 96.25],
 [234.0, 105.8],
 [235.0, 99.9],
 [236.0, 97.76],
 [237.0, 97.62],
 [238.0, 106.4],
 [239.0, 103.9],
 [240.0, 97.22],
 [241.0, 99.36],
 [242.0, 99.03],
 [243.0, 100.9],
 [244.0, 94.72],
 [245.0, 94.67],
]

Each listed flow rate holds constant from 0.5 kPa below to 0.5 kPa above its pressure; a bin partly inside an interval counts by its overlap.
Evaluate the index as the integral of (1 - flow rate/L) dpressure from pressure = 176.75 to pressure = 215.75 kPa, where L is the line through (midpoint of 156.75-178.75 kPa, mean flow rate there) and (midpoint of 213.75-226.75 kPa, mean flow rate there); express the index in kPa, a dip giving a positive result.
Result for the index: 6.0 kPa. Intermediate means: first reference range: 88.5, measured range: 62.2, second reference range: 57.4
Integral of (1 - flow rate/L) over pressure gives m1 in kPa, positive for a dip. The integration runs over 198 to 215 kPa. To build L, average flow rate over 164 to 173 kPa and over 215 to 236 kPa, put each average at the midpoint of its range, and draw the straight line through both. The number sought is 8.7 kPa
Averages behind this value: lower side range 88.8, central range 39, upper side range 75.7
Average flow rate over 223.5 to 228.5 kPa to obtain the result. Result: 82.5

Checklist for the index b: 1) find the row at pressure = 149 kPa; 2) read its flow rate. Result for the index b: 83.38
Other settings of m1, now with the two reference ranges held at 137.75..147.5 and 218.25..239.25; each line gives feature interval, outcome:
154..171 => -1.0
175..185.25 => -0.5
